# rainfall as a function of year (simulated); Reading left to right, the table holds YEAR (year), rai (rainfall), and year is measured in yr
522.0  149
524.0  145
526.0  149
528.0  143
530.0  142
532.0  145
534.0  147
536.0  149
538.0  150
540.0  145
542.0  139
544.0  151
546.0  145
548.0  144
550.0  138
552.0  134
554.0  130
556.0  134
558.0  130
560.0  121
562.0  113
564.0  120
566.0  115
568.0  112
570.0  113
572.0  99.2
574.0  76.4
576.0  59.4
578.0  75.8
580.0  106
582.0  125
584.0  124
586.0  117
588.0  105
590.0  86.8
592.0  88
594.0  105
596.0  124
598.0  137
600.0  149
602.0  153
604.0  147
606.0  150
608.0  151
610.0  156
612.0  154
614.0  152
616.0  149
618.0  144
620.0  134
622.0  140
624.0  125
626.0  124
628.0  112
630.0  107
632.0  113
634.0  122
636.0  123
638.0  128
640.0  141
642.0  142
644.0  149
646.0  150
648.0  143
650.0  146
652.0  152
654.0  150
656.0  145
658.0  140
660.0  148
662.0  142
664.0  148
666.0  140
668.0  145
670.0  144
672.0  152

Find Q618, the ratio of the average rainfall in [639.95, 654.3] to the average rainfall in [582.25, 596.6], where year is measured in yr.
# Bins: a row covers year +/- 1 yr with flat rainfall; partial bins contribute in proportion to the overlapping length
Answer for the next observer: 1.4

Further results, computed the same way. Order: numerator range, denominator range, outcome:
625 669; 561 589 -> 1.31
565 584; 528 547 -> 0.68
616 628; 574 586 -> 1.36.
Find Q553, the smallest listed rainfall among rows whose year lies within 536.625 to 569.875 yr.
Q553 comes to 112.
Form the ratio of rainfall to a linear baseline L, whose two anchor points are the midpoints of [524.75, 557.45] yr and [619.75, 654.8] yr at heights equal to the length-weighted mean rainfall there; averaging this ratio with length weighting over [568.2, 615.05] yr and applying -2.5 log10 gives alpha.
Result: 0.15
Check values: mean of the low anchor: 143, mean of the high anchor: 133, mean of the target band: 120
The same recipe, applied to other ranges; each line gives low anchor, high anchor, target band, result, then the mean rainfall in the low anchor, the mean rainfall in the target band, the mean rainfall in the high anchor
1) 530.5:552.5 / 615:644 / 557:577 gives 0.31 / 144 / 106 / 130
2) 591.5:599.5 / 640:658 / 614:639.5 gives 0.05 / 117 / 128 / 146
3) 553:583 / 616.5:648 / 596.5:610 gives -0.22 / 109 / 148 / 131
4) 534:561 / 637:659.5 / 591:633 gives 0.07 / 140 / 134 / 144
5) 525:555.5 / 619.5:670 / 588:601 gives 0.22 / 143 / 114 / 137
